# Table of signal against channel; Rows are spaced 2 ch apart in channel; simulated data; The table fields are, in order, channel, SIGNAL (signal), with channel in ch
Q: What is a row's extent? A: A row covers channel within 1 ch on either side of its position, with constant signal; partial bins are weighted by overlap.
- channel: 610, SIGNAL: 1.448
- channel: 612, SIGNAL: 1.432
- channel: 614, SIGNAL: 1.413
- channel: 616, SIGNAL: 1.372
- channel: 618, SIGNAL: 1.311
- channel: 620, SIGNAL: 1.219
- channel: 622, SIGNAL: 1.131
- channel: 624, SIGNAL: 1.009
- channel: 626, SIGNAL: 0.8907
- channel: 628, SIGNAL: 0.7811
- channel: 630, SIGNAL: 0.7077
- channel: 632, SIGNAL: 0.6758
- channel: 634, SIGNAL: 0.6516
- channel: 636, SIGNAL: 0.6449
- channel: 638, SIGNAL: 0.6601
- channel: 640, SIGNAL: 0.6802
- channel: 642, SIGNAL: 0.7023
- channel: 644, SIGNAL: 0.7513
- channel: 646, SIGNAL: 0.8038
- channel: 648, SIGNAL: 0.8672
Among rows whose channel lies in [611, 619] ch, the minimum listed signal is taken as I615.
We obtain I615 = 1.311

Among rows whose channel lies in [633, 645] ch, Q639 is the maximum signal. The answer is 0.7513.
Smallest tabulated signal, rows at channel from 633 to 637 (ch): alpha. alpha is 0.6449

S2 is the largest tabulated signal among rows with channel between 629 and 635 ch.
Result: 0.7077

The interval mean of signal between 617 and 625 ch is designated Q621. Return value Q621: 1.17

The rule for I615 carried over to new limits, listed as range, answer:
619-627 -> 0.8907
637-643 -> 0.6601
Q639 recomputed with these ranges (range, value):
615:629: 1.372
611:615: 1.432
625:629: 0.8907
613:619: 1.413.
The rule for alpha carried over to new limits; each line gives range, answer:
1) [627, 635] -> 0.6516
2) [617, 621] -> 1.219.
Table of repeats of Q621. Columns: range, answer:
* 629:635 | 0.678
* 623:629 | 0.894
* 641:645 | 0.727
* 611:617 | 1.41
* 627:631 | 0.744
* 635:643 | 0.672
